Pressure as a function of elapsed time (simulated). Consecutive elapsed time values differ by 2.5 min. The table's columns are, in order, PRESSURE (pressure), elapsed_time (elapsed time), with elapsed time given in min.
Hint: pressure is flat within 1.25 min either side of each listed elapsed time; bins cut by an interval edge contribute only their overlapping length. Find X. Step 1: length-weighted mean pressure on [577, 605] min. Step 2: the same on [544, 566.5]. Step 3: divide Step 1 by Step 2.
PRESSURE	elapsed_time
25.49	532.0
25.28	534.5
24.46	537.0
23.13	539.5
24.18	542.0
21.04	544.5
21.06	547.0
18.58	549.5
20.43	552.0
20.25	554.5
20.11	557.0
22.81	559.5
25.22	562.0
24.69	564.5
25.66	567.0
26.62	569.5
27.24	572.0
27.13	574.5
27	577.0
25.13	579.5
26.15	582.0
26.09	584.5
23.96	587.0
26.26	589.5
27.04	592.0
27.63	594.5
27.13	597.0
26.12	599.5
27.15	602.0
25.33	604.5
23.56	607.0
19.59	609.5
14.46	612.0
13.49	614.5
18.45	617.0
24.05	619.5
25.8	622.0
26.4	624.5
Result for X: 1.2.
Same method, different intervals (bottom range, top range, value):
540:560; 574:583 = 1.25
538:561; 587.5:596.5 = 1.25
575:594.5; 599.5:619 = 0.80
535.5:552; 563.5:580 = 1.19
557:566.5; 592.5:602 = 1.13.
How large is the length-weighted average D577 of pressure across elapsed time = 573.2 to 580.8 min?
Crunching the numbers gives 26.4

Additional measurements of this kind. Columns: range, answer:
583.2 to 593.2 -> 25.8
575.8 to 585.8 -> 26.1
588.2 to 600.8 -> 26.8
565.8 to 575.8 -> 26.7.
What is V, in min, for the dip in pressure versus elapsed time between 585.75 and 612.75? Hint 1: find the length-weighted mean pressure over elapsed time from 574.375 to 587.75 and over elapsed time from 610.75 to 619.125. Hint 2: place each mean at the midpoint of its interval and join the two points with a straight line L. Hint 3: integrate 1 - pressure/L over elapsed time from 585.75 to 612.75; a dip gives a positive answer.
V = -4.94 min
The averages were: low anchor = 25.9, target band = 24.6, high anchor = 16.4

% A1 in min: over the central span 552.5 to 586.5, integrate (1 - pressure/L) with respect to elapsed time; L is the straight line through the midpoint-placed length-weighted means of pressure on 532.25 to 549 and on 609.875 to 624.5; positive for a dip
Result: -4.6 min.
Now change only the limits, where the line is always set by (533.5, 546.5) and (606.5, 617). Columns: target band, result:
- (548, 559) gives 1.10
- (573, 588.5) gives -4.56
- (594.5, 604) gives -4.27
